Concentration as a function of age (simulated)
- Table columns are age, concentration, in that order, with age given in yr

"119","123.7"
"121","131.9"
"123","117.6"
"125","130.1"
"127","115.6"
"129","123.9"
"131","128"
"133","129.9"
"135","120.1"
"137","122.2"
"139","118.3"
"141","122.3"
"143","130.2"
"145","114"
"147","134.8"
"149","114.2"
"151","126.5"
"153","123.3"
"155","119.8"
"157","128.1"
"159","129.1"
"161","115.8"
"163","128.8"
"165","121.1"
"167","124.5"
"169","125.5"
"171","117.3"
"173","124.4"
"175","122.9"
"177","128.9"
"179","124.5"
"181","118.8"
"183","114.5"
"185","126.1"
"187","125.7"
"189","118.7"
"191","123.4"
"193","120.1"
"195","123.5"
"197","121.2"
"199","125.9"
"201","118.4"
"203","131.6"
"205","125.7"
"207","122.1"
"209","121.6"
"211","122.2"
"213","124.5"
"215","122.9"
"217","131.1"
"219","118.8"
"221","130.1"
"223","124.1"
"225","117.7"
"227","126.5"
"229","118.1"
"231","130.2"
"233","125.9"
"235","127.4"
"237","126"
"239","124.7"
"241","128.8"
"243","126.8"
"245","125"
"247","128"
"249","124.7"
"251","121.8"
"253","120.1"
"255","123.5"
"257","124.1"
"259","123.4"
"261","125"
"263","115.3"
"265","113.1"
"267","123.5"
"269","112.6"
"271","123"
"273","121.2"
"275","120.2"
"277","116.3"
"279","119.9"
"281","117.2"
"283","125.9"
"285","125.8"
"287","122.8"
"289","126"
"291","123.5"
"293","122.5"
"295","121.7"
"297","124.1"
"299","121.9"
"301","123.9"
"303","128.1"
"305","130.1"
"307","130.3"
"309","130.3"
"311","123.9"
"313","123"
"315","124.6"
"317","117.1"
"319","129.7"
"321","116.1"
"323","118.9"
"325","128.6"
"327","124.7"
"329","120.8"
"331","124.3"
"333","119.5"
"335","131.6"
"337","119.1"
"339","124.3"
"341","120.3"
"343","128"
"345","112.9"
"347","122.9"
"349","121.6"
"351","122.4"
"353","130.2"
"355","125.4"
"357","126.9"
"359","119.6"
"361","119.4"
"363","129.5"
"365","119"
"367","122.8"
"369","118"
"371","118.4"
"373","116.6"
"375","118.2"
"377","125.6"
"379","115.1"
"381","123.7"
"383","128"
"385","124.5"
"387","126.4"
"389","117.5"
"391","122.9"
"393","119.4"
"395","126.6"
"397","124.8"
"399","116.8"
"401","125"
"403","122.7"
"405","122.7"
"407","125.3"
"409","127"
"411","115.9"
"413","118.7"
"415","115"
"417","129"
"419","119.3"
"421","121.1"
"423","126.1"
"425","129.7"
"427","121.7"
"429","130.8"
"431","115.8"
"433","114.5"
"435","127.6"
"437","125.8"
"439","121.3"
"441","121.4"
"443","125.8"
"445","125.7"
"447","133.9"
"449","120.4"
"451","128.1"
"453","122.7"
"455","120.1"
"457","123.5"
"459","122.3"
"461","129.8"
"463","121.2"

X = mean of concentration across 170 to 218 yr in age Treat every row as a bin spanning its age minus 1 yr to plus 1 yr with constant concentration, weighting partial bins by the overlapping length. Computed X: 123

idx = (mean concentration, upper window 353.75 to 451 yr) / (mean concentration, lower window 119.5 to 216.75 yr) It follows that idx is 1.0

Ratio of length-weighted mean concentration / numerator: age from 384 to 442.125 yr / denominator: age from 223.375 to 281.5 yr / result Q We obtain 1.0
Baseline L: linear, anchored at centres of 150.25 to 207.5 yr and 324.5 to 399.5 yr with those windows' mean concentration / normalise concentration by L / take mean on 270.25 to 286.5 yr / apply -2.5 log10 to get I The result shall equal 0.01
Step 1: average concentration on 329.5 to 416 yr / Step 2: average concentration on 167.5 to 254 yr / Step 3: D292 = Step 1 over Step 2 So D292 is 0.99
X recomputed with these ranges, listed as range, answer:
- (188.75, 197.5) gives 122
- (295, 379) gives 123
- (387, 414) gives 122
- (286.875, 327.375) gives 124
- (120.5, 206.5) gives 123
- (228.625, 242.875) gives 126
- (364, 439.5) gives 122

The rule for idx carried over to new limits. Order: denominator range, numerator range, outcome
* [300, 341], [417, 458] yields 1.00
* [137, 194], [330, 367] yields 1.00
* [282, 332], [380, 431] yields 0.99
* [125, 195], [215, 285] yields 1.00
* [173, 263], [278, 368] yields 1.00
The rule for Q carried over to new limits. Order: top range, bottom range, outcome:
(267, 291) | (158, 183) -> 0.98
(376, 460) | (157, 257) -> 0.99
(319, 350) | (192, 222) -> 0.99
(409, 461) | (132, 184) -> 1.00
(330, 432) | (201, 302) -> 0.99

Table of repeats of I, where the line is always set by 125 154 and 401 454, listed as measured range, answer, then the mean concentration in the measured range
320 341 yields 0.01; 123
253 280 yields 0.03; 120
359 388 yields 0.01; 122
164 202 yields 0.01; 122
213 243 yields -0.02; 125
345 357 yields 0.00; 124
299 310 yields -0.04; 128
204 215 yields 0.00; 123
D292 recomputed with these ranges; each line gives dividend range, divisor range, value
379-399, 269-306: 1.00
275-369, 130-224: 1.00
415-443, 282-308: 0.98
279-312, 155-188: 1.01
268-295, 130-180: 0.98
